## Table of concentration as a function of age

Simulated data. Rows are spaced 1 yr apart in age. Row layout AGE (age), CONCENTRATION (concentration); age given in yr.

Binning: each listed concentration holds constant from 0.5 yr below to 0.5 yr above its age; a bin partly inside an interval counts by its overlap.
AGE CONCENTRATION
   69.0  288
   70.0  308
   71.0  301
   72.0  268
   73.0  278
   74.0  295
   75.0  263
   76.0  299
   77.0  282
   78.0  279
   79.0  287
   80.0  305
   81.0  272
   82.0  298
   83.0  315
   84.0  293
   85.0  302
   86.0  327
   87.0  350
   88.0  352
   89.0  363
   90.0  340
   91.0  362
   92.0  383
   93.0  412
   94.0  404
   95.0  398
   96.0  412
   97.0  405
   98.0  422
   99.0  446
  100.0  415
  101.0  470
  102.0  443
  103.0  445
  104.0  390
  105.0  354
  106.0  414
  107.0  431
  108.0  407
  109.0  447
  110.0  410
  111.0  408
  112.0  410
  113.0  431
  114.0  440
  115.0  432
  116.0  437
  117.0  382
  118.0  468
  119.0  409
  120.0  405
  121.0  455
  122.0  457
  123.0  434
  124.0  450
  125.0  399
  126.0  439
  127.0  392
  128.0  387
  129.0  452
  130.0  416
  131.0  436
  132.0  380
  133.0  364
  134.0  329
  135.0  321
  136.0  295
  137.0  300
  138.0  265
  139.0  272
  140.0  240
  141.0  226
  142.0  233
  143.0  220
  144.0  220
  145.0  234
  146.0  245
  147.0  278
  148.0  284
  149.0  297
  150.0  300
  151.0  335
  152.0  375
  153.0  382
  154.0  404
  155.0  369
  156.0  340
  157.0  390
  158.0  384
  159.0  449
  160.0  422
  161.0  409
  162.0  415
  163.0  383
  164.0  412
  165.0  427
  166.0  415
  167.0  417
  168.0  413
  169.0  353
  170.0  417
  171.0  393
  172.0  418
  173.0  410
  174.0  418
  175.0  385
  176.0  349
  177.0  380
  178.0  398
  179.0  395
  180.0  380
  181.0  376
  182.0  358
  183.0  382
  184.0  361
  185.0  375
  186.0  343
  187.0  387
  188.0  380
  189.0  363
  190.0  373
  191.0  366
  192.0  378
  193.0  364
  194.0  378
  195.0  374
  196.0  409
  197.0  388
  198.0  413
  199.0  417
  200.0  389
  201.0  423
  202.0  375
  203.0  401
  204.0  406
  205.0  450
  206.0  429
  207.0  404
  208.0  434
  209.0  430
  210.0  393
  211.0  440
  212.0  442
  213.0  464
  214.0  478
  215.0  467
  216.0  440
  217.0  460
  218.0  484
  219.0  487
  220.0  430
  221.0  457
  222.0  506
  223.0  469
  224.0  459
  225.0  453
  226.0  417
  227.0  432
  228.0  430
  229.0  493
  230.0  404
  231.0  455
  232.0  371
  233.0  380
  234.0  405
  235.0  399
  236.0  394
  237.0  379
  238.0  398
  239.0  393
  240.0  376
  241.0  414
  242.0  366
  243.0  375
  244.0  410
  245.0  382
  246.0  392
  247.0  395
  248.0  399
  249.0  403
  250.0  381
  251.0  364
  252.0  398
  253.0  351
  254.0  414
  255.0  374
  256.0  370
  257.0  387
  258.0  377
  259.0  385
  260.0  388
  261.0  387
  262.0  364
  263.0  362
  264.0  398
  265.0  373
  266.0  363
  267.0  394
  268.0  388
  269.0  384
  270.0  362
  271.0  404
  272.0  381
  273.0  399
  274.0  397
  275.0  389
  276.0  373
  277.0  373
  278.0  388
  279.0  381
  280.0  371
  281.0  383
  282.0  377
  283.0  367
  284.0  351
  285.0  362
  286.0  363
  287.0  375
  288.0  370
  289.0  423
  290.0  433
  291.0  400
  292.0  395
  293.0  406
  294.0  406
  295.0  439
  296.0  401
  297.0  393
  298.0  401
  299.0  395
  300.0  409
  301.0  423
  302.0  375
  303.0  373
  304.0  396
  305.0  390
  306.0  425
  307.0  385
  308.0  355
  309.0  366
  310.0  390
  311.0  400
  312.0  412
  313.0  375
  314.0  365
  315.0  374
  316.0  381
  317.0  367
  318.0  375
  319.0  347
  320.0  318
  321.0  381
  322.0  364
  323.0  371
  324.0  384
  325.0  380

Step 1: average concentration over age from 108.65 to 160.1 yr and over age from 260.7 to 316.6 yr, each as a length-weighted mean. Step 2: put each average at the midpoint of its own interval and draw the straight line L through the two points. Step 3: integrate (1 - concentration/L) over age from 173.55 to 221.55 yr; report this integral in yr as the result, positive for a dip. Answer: -4.17 yr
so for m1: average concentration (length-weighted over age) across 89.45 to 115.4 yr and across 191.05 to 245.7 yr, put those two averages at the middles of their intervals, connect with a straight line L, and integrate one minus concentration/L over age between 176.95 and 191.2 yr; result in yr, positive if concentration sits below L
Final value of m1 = 1.5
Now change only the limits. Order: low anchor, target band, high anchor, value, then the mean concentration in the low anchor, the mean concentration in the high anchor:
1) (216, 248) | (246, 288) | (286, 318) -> 2.8 yr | 421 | 393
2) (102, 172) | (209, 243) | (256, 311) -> -4.3 yr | 375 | 387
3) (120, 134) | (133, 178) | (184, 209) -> 6.6 yr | 416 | 393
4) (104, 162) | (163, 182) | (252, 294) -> -1.2 yr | 368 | 383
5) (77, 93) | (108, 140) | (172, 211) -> -4.4 yr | 323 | 391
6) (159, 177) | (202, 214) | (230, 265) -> -0.9 yr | 404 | 388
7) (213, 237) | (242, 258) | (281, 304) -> 1.4 yr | 441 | 392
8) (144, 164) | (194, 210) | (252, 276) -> -1.9 yr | 351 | 382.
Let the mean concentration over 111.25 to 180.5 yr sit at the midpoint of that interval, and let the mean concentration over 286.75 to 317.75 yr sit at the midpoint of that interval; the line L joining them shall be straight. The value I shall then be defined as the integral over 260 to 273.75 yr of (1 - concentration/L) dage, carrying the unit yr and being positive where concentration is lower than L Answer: 0.24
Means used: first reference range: 372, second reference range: 393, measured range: 382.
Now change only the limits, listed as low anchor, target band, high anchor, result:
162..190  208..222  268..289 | -2.48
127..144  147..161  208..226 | -0.44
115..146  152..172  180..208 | -1.46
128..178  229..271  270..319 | -1.29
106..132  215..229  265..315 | -1.91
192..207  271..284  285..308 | 0.54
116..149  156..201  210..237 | 0.33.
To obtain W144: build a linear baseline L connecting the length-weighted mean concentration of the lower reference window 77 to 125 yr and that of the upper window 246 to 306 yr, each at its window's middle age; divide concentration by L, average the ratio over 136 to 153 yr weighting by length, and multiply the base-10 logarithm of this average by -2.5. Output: 0.38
